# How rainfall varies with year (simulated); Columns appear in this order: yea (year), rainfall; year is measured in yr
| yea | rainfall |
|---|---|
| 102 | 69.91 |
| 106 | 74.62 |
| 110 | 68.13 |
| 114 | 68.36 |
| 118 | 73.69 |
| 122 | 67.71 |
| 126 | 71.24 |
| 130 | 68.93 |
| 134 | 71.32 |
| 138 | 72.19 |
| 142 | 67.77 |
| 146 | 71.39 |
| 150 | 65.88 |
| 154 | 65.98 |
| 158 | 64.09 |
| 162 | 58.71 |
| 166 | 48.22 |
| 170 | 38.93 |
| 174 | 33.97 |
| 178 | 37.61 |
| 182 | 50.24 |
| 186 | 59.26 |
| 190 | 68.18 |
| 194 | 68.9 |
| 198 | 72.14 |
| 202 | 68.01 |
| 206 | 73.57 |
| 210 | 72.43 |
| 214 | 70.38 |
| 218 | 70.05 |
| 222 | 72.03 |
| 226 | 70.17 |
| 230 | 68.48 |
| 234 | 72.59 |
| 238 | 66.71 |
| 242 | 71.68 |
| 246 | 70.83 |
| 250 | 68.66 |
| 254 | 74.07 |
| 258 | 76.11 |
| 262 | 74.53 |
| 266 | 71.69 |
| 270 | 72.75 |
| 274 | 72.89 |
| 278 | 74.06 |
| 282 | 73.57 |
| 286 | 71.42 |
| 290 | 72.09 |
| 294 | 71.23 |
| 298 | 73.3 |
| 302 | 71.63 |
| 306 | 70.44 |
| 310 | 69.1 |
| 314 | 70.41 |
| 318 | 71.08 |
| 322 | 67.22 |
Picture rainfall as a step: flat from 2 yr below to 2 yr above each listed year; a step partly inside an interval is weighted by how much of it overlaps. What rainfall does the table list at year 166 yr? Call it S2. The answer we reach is 48.22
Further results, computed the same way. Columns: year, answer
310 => 69.1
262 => 74.53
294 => 71.23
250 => 68.66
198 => 72.14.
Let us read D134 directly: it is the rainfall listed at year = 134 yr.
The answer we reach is 71.32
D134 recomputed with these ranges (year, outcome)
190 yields 68.18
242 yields 71.68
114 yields 68.36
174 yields 33.97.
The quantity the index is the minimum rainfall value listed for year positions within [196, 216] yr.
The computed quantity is 68.01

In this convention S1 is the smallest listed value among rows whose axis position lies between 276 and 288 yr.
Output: 71.42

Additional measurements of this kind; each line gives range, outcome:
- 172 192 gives 33.97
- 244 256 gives 68.66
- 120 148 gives 67.71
